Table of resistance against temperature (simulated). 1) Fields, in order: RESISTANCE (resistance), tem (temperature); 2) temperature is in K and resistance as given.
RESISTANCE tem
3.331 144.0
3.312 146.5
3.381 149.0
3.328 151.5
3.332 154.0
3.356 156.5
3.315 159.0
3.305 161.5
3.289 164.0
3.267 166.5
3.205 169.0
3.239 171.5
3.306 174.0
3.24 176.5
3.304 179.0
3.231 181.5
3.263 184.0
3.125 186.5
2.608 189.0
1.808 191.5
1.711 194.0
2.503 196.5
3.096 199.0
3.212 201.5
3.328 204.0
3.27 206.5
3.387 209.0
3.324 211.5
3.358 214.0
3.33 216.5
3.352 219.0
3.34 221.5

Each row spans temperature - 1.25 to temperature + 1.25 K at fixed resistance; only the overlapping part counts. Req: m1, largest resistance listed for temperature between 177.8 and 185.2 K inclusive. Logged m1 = 3.304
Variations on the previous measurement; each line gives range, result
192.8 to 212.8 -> 3.387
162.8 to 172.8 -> 3.289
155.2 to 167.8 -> 3.356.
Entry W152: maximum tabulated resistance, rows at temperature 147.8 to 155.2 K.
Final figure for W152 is 3.381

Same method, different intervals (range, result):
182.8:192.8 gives 3.263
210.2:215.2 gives 3.358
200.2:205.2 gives 3.328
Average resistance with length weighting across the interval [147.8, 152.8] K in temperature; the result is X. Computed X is 3.35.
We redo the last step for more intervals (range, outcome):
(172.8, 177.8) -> 3.27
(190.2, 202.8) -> 2.47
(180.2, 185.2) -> 3.25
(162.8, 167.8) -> 3.28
